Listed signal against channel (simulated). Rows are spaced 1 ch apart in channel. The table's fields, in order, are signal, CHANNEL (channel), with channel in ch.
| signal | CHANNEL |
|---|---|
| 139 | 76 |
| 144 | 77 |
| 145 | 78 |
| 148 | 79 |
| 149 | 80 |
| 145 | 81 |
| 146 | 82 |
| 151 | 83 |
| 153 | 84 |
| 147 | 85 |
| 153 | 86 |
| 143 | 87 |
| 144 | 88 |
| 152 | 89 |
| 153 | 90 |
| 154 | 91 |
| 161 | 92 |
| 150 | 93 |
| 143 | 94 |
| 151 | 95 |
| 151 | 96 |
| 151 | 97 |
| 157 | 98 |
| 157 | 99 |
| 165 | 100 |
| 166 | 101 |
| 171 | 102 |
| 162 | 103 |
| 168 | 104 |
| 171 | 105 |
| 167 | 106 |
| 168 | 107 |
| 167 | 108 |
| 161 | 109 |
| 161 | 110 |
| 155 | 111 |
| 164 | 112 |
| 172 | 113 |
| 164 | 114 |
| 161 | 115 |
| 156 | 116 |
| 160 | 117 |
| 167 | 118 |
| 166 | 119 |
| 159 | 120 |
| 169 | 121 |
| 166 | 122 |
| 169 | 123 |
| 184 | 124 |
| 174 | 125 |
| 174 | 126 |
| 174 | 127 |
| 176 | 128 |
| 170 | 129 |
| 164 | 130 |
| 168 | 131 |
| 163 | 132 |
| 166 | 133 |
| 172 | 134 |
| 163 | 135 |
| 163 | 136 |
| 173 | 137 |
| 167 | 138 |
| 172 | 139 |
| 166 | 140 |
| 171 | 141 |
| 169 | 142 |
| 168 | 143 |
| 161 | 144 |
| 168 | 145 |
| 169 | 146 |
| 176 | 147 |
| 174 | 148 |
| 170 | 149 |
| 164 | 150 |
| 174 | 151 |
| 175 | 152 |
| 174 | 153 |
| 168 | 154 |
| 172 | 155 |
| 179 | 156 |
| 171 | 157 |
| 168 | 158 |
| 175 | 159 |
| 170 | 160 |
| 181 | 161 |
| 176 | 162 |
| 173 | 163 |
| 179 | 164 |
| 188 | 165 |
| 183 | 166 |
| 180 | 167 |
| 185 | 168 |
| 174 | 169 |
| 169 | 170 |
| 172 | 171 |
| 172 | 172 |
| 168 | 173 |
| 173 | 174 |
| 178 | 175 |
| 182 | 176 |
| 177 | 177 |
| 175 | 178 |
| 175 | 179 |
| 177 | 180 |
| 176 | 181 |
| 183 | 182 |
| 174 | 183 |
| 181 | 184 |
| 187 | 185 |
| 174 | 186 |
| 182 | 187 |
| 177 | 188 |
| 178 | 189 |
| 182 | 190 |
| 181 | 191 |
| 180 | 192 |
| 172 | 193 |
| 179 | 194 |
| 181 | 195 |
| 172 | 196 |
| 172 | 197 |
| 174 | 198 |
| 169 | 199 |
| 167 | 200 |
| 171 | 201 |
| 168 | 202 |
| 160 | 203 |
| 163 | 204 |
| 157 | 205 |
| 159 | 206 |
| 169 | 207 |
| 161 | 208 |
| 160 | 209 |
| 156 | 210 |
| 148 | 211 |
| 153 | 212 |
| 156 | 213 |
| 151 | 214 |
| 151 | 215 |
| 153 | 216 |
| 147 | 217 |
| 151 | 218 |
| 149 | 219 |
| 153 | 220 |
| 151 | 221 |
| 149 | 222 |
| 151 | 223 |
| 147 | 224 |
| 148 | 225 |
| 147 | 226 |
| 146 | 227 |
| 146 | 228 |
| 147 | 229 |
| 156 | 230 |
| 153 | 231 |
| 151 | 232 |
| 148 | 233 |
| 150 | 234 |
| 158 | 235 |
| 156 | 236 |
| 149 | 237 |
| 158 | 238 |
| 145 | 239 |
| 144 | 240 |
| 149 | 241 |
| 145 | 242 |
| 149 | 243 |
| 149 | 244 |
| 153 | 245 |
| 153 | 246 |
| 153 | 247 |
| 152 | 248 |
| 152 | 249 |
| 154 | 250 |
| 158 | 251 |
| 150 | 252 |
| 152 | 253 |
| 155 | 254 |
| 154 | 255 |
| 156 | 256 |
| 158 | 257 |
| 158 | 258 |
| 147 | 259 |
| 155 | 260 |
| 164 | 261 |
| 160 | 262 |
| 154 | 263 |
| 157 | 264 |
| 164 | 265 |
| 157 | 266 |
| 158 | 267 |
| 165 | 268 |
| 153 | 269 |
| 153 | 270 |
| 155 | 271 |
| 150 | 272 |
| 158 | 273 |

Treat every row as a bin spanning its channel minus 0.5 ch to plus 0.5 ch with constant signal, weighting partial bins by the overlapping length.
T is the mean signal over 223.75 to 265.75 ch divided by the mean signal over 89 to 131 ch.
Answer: 0.9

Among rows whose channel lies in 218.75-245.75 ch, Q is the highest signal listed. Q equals 158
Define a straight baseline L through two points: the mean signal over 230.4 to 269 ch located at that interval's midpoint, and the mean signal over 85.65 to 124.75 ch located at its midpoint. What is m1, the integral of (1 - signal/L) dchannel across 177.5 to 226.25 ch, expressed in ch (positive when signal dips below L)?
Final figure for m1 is -2.9 ch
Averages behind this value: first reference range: 161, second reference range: 154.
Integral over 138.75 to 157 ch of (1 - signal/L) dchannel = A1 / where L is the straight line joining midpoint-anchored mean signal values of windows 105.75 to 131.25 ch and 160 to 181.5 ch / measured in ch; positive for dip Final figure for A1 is 0.2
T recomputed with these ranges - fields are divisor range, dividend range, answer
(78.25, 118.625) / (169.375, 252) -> 1.03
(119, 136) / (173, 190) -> 1.05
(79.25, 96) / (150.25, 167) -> 1.17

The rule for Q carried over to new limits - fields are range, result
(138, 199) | 188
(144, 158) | 179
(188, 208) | 182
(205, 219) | 169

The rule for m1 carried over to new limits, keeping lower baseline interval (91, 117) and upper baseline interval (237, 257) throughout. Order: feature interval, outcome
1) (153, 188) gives -4.4 ch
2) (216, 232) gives 0.4 ch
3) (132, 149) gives -1.1 ch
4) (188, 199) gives -1.5 ch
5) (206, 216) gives -0.1 ch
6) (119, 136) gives -1.1 ch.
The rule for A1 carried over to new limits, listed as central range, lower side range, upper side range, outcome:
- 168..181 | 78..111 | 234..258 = -1.77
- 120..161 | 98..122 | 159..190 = 0.03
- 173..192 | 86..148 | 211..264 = -2.53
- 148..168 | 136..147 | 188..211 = -0.74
